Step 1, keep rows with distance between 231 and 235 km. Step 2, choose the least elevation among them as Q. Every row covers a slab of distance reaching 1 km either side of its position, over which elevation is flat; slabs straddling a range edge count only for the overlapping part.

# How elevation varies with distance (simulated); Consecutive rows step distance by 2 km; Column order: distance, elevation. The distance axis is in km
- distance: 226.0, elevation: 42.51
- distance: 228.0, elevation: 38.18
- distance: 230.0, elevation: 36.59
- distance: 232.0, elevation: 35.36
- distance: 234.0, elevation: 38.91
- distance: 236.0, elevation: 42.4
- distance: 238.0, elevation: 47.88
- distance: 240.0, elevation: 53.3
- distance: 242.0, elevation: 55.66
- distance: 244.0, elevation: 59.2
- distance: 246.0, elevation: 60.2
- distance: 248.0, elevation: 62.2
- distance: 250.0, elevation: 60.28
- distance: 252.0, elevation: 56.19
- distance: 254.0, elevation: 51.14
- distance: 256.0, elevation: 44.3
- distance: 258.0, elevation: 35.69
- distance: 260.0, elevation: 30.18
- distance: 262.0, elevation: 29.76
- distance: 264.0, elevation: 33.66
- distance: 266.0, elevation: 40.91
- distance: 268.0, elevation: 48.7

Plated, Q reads 35.36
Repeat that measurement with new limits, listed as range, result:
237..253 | 47.88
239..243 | 53.3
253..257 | 44.3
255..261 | 30.18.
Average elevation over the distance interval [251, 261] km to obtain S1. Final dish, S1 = 43.5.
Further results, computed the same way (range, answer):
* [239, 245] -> 56.1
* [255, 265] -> 34.7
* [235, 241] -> 47.9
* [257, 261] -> 32.9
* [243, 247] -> 59.7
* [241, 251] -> 59.5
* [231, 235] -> 37.1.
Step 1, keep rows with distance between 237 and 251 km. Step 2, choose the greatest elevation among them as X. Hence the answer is 62.2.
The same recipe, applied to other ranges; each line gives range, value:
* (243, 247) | 60.2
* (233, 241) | 53.3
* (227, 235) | 38.91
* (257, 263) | 35.69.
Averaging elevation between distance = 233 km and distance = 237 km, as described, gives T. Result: 40.7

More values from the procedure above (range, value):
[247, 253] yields 59.6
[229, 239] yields 40.2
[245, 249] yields 61.2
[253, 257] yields 47.7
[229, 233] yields 36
